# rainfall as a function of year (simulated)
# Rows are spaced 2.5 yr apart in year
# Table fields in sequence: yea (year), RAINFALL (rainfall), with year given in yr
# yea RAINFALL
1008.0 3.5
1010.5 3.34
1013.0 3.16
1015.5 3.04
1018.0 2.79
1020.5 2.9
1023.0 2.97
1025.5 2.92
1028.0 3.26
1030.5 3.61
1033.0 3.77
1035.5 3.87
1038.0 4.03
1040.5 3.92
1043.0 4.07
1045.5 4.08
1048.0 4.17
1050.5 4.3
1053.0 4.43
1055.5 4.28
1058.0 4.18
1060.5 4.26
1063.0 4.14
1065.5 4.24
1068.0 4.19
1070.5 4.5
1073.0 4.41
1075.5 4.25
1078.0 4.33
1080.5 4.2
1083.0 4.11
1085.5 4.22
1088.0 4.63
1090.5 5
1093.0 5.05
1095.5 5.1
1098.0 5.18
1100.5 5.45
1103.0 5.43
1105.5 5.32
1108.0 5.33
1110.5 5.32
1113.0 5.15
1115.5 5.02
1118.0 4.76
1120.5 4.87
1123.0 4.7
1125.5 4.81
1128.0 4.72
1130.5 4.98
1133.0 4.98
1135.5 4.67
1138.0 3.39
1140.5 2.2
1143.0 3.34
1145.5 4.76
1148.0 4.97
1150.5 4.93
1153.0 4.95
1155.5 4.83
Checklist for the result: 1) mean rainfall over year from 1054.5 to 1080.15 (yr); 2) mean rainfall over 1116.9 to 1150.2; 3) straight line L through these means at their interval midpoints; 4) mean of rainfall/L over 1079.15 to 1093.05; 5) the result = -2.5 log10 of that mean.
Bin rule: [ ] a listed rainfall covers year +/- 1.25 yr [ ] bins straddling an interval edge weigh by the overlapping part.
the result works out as -0.04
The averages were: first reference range 4.28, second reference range 4.41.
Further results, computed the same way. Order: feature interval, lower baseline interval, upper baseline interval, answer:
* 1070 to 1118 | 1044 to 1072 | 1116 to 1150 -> -0.121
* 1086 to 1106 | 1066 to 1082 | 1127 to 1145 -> -0.207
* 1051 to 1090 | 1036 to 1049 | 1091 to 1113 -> 0.073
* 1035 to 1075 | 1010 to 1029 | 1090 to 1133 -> -0.106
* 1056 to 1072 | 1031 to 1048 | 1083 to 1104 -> 0.038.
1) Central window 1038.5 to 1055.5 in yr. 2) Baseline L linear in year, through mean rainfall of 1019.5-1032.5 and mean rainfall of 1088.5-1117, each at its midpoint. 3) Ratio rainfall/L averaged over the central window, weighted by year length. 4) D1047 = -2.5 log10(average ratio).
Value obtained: -0.12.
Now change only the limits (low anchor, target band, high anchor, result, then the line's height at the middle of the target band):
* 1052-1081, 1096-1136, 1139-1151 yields -0.23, 4.09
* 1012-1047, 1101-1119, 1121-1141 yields -0.23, 4.21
